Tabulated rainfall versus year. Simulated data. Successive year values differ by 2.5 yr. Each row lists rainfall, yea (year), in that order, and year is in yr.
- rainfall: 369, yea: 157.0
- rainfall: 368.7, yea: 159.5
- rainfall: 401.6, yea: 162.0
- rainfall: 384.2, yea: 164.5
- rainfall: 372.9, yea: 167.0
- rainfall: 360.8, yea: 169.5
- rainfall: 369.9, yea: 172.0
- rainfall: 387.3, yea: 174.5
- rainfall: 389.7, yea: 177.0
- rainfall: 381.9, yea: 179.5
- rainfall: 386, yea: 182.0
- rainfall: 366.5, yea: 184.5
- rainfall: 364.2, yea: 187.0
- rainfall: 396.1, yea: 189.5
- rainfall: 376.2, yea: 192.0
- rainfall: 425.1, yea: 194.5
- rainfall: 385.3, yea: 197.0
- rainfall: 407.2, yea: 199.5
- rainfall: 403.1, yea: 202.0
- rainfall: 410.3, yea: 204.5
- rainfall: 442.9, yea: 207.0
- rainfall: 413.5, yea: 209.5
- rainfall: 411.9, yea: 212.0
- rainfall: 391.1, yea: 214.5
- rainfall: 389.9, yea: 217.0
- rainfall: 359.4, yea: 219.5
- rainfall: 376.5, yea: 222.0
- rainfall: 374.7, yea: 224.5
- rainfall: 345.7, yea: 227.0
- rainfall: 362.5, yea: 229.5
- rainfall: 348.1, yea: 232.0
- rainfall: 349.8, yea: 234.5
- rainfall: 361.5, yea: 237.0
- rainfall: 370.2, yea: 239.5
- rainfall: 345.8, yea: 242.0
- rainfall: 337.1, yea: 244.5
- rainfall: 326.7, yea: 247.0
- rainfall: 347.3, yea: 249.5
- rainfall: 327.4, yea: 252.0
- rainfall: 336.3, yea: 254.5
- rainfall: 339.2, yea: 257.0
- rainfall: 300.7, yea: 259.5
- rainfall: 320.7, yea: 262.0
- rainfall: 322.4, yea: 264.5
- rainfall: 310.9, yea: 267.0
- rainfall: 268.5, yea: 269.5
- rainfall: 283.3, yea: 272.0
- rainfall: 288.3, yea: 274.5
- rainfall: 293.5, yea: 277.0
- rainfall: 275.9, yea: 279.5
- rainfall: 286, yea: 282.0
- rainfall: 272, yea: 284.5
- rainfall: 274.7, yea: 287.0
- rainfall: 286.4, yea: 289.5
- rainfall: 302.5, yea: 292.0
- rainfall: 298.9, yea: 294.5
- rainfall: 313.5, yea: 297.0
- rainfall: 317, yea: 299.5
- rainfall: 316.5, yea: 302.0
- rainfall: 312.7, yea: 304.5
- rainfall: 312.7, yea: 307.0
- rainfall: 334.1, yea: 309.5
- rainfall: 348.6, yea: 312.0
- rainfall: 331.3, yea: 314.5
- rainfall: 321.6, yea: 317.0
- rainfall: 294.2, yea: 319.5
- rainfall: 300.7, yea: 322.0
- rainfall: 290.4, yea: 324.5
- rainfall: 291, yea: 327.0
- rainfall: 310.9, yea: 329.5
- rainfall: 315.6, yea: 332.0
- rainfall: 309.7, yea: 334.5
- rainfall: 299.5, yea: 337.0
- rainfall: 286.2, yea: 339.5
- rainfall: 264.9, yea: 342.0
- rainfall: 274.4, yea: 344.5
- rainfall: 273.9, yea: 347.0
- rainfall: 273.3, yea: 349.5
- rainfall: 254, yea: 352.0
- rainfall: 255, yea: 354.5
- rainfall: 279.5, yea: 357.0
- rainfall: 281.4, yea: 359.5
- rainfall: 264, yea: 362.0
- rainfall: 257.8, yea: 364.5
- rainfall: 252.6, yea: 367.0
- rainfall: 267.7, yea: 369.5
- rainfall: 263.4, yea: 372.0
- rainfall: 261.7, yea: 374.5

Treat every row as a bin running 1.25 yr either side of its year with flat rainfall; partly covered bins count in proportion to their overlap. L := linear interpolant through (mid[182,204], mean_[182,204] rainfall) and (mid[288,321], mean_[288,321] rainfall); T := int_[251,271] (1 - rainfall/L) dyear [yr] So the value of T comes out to 1.7 yr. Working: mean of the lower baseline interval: 391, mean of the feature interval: 315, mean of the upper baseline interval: 314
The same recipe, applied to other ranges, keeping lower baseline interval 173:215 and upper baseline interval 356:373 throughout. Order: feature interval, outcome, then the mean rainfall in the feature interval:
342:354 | 0.49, 268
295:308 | 0.03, 314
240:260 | 1.05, 335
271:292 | 2.93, 284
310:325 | -0.70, 317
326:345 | -0.41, 295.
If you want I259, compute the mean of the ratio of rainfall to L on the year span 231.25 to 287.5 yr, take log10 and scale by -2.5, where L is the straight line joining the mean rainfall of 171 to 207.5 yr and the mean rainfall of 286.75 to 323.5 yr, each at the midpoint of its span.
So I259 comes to 0.09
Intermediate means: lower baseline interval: 392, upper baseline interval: 312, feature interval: 317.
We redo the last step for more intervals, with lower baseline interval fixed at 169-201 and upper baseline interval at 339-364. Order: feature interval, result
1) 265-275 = 0.13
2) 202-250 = -0.05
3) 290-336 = -0.06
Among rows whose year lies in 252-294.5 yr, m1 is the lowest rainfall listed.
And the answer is 268.5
